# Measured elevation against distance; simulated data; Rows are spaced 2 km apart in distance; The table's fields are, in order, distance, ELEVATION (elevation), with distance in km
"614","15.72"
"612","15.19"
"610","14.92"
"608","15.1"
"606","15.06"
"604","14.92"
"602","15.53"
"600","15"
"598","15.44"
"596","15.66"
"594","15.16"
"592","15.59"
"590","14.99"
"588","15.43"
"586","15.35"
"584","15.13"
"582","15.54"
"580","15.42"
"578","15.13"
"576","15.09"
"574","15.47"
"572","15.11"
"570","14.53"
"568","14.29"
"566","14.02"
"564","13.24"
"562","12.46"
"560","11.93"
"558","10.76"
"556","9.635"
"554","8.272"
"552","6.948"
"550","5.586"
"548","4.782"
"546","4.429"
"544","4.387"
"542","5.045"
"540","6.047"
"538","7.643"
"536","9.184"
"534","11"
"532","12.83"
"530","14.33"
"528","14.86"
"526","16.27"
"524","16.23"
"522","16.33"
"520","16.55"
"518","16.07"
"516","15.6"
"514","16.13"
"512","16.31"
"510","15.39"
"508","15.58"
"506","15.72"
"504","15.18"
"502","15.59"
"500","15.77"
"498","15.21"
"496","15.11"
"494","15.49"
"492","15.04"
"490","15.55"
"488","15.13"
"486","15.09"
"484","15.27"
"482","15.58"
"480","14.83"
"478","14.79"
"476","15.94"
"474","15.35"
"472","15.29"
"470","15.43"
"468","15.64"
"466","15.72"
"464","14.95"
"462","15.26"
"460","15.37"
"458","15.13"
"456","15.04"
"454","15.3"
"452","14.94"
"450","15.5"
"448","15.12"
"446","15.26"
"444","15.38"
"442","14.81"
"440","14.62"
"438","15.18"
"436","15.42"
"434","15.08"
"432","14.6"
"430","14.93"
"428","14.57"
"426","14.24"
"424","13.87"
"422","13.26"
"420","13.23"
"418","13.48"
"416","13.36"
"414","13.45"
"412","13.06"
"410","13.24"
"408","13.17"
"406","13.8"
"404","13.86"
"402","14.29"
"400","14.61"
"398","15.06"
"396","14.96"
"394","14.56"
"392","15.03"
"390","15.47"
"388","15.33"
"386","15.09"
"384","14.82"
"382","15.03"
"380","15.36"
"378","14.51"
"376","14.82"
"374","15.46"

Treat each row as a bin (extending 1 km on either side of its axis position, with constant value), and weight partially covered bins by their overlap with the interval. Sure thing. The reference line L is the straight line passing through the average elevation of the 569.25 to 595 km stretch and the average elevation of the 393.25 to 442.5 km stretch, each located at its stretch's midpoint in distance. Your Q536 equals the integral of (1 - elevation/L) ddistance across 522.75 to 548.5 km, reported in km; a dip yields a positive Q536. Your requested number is 8.6 km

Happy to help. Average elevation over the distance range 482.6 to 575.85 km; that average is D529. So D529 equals 12.9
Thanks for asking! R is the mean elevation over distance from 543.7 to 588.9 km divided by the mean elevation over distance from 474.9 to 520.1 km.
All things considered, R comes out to 0.77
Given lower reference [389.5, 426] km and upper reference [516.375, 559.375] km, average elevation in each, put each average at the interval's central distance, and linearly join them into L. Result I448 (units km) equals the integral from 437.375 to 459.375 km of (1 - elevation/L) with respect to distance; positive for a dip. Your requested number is -3.9 km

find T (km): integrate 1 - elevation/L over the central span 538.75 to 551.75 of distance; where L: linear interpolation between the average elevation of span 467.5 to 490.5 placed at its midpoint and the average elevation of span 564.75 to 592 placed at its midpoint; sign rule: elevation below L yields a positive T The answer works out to 8.5 km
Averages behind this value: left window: 15.3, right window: 15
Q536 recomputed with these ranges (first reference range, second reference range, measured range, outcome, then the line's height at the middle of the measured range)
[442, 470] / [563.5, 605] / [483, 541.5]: 2.94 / 15.2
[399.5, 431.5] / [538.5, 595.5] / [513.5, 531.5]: -4.89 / 12.4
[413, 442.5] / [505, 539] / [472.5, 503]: -1.95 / 14.4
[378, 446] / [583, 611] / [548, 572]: 6.55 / 15.1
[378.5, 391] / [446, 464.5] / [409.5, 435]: 2.16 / 15.2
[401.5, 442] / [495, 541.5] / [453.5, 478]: -2.13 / 14.1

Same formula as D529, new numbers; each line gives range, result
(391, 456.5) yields 14.4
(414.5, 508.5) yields 15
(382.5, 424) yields 14.2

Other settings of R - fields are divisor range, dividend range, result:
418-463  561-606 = 1.01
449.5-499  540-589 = 0.75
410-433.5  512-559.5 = 0.79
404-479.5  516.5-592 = 0.83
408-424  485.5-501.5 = 1.15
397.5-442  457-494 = 1.08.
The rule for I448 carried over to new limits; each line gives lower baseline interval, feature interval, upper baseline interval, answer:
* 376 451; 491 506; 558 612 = -0.8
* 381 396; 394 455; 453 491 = 3.1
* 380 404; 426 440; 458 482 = 0.2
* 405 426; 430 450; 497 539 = -2.0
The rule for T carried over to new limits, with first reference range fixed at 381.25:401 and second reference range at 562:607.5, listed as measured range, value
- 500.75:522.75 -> -1.3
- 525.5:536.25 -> 1.3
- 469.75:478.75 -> -0.2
